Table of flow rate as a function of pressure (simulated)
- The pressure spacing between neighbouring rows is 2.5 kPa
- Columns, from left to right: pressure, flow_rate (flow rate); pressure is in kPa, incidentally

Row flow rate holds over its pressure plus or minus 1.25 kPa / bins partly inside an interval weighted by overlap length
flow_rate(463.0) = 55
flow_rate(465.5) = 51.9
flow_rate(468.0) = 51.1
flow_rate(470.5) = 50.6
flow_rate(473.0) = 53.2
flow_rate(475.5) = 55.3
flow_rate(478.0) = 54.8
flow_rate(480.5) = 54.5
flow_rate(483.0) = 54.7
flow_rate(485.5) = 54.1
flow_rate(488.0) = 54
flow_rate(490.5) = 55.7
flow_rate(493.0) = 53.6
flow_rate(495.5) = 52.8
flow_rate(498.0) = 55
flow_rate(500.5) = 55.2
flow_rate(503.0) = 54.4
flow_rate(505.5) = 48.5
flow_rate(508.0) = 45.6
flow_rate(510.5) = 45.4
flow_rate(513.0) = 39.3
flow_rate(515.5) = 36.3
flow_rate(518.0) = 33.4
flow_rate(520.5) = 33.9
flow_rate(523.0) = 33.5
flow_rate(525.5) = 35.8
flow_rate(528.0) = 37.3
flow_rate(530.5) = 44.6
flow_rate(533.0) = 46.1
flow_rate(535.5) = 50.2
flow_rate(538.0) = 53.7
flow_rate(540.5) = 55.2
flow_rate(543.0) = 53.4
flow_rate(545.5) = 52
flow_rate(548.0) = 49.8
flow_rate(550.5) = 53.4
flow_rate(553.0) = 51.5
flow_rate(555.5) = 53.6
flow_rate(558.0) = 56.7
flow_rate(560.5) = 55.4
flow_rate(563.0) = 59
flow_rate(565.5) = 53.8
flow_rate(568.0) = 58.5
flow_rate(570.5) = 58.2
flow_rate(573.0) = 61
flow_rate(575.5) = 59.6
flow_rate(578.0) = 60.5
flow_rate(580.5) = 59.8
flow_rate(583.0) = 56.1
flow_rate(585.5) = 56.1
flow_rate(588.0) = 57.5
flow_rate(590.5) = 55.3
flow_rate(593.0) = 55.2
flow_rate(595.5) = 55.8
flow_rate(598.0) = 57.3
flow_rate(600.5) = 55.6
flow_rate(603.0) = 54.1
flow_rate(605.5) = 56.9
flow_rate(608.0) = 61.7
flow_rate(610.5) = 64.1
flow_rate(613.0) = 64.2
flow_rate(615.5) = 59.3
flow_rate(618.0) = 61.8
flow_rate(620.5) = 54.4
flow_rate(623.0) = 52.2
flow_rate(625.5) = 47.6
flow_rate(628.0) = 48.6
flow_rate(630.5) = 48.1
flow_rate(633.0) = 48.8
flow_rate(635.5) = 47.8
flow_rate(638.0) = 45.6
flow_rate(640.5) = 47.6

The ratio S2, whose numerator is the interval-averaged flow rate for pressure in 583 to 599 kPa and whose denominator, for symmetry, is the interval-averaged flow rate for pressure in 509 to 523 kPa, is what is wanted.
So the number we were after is 1.5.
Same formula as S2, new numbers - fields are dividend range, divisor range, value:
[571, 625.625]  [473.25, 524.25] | 1.19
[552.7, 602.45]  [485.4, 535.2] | 1.25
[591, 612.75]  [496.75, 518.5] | 1.25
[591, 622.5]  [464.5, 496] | 1.08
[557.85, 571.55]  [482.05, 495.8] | 1.05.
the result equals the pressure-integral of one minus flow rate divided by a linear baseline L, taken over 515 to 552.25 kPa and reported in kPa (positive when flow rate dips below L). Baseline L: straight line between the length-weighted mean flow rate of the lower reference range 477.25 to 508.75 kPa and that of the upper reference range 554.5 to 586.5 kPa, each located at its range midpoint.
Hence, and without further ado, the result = 7.3 kPa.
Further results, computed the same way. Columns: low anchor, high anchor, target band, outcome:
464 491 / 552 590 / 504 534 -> 8.2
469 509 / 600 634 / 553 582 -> -1.5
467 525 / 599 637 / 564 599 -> -2.9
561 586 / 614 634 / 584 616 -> -1.5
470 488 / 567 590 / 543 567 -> 1.5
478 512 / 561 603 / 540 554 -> 0.8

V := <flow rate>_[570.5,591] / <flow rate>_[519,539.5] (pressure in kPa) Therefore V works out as 1.39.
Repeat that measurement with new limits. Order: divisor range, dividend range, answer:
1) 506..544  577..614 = 1.35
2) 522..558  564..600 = 1.19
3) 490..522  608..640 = 1.15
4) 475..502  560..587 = 1.07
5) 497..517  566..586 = 1.24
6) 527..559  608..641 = 1.06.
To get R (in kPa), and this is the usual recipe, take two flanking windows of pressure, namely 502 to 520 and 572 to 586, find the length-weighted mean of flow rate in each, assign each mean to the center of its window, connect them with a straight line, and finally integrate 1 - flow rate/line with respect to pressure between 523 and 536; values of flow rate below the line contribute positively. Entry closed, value 1.6 kPa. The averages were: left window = 42.7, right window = 59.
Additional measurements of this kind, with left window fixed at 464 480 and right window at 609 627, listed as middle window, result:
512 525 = 4.6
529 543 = 1.3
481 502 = -0.3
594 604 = 0.2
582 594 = 0.1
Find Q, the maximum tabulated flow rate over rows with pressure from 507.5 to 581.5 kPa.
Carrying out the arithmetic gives 61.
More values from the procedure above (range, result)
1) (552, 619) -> 64.2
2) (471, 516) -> 55.7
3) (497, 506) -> 55.2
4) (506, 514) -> 45.6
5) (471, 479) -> 55.3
